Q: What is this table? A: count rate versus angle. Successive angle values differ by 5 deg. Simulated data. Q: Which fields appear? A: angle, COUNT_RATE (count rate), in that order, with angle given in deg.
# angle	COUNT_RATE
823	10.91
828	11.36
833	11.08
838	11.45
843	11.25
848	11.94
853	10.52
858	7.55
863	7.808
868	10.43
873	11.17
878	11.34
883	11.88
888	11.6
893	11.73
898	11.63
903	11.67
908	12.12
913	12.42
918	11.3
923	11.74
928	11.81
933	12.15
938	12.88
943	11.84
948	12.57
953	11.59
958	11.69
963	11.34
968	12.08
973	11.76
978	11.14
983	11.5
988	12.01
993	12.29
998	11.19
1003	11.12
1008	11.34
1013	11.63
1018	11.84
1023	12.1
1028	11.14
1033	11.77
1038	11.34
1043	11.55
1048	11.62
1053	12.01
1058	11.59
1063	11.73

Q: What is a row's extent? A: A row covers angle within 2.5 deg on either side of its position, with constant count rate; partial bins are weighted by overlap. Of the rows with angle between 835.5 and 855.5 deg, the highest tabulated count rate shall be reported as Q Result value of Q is 11.94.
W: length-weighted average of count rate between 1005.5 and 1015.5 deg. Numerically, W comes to 11.5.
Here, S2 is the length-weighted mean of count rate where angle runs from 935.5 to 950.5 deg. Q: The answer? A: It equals 12.4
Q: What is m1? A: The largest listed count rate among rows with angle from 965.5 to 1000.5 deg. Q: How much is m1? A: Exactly 12.29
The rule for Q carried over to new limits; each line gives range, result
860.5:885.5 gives 11.88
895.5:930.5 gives 12.42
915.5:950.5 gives 12.88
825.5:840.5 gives 11.45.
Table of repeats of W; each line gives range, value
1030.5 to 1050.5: 11.6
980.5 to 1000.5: 11.7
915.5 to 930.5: 11.6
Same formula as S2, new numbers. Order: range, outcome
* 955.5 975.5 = 11.7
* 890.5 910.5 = 11.8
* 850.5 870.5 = 9.08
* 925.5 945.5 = 12.2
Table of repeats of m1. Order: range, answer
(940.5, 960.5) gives 12.57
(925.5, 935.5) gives 12.15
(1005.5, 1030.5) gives 12.1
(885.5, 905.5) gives 11.73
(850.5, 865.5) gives 10.52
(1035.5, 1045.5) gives 11.55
